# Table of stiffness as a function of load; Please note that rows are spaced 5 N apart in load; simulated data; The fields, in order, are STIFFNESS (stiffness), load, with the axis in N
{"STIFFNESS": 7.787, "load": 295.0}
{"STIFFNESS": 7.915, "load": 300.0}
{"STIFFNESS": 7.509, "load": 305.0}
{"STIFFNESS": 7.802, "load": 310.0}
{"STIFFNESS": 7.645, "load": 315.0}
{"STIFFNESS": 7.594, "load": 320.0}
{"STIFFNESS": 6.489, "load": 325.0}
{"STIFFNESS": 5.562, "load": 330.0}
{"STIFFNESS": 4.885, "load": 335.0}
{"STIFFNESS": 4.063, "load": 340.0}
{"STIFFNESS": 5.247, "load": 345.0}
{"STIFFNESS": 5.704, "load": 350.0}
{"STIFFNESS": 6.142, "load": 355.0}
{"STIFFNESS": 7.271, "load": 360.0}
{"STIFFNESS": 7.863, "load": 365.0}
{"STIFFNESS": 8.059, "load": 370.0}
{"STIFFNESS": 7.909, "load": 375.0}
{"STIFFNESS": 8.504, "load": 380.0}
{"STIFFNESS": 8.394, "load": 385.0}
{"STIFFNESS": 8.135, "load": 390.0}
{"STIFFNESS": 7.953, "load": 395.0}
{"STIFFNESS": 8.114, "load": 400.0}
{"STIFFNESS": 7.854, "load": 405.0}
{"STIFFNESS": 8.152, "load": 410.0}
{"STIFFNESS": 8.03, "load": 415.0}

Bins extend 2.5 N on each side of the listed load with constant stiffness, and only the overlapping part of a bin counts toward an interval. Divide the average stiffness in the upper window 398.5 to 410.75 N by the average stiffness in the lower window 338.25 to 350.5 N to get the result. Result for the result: 1.6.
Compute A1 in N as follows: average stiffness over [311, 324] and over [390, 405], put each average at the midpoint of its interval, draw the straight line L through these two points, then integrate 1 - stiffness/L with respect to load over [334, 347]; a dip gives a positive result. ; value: 5.0 N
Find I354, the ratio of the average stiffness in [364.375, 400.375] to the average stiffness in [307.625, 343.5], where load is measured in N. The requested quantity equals 1.30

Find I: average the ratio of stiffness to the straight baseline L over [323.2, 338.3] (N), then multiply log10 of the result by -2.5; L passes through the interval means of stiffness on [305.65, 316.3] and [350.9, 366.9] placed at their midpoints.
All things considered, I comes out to 0.32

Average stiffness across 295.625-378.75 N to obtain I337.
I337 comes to 6.78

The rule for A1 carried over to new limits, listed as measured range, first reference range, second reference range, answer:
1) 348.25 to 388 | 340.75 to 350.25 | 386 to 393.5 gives -4.90 N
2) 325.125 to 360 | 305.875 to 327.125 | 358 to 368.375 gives 9.43 N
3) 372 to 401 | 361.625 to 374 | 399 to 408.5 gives -0.82 N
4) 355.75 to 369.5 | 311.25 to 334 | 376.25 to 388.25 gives 0.68 N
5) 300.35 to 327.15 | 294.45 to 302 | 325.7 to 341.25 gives -3.41 N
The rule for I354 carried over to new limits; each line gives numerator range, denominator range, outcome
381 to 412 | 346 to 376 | 1.16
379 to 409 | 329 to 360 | 1.50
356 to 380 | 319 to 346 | 1.40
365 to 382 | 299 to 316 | 1.05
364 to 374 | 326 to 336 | 1.46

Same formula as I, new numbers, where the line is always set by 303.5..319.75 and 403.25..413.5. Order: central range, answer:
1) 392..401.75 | -0.01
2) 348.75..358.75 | 0.27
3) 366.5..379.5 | -0.02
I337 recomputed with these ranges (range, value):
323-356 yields 5.39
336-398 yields 7.06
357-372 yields 7.67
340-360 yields 5.69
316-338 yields 6.19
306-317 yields 7.7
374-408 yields 8.13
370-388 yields 8.24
